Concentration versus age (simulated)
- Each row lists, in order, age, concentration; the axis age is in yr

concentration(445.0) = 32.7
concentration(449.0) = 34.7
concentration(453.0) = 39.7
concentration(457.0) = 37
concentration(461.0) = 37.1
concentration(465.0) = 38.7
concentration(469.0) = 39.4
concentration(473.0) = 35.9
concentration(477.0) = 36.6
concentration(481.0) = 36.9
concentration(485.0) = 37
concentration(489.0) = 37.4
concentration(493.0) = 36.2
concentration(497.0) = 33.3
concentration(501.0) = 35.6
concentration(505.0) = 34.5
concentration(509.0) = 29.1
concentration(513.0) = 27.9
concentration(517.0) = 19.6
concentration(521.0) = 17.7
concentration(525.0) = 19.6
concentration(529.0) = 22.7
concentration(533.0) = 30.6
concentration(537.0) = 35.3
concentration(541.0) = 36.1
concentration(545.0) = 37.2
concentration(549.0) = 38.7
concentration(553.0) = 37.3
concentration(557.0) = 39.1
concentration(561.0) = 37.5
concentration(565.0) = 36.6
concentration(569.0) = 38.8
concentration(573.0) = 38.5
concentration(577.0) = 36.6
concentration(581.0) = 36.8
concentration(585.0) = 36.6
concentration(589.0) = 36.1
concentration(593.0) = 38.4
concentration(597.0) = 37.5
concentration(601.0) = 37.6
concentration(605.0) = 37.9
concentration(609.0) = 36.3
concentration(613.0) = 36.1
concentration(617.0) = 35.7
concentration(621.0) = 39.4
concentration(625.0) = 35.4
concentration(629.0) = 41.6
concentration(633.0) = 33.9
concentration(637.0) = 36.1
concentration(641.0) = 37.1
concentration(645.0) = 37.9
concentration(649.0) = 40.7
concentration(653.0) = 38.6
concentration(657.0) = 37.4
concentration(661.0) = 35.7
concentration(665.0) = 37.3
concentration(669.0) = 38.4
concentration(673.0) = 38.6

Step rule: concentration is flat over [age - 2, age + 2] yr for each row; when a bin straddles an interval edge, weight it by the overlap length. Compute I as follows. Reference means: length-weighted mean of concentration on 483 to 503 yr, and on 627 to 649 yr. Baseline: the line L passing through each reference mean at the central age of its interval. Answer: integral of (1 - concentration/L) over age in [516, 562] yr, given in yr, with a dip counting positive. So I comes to 6.8 yr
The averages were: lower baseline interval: 35.9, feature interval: 31.1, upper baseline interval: 37.6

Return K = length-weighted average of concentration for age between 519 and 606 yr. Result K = 34.7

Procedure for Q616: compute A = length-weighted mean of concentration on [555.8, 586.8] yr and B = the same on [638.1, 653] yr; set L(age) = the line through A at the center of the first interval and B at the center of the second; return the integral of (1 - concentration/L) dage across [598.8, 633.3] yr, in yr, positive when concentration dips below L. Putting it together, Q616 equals 0.7 yr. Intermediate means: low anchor 37.5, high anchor 38.4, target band 37.3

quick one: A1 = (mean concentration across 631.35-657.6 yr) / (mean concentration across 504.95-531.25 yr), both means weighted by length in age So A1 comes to 1.6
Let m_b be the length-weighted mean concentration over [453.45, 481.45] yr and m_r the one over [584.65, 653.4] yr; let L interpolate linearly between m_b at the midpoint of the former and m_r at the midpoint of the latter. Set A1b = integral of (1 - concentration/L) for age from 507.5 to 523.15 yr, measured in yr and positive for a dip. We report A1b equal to 5.9 yr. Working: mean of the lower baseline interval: 37.5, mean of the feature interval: 23.4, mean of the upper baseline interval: 37.4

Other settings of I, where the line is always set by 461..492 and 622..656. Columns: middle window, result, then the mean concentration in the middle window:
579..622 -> 0.63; 37.1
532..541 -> 0.86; 33.9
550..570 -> -0.17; 37.9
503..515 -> 2.22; 30.5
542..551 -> -0.06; 37.7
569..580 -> -0.04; 37.7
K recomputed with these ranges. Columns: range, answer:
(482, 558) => 31.8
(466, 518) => 34.2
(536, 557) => 37.2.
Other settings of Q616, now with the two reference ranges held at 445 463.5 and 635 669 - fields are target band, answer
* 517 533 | 6.81 yr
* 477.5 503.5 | 0.56 yr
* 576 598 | 0.20 yr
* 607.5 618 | 0.39 yr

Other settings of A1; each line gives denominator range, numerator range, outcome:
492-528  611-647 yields 1.33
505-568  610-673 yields 1.20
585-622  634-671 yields 1.01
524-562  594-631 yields 1.11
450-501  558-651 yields 1.01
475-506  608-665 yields 1.04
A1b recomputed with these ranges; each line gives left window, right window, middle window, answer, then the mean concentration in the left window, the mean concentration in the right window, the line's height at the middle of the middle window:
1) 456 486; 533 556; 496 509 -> 1.14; 37.3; 36.5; 37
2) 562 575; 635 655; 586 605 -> 0.29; 37.9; 38.1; 38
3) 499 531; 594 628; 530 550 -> -4.12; 25.8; 37.2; 28.8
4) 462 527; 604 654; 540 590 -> -3.53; 32.3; 37.4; 35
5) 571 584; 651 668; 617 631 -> -0.40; 37.2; 37.3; 37.3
